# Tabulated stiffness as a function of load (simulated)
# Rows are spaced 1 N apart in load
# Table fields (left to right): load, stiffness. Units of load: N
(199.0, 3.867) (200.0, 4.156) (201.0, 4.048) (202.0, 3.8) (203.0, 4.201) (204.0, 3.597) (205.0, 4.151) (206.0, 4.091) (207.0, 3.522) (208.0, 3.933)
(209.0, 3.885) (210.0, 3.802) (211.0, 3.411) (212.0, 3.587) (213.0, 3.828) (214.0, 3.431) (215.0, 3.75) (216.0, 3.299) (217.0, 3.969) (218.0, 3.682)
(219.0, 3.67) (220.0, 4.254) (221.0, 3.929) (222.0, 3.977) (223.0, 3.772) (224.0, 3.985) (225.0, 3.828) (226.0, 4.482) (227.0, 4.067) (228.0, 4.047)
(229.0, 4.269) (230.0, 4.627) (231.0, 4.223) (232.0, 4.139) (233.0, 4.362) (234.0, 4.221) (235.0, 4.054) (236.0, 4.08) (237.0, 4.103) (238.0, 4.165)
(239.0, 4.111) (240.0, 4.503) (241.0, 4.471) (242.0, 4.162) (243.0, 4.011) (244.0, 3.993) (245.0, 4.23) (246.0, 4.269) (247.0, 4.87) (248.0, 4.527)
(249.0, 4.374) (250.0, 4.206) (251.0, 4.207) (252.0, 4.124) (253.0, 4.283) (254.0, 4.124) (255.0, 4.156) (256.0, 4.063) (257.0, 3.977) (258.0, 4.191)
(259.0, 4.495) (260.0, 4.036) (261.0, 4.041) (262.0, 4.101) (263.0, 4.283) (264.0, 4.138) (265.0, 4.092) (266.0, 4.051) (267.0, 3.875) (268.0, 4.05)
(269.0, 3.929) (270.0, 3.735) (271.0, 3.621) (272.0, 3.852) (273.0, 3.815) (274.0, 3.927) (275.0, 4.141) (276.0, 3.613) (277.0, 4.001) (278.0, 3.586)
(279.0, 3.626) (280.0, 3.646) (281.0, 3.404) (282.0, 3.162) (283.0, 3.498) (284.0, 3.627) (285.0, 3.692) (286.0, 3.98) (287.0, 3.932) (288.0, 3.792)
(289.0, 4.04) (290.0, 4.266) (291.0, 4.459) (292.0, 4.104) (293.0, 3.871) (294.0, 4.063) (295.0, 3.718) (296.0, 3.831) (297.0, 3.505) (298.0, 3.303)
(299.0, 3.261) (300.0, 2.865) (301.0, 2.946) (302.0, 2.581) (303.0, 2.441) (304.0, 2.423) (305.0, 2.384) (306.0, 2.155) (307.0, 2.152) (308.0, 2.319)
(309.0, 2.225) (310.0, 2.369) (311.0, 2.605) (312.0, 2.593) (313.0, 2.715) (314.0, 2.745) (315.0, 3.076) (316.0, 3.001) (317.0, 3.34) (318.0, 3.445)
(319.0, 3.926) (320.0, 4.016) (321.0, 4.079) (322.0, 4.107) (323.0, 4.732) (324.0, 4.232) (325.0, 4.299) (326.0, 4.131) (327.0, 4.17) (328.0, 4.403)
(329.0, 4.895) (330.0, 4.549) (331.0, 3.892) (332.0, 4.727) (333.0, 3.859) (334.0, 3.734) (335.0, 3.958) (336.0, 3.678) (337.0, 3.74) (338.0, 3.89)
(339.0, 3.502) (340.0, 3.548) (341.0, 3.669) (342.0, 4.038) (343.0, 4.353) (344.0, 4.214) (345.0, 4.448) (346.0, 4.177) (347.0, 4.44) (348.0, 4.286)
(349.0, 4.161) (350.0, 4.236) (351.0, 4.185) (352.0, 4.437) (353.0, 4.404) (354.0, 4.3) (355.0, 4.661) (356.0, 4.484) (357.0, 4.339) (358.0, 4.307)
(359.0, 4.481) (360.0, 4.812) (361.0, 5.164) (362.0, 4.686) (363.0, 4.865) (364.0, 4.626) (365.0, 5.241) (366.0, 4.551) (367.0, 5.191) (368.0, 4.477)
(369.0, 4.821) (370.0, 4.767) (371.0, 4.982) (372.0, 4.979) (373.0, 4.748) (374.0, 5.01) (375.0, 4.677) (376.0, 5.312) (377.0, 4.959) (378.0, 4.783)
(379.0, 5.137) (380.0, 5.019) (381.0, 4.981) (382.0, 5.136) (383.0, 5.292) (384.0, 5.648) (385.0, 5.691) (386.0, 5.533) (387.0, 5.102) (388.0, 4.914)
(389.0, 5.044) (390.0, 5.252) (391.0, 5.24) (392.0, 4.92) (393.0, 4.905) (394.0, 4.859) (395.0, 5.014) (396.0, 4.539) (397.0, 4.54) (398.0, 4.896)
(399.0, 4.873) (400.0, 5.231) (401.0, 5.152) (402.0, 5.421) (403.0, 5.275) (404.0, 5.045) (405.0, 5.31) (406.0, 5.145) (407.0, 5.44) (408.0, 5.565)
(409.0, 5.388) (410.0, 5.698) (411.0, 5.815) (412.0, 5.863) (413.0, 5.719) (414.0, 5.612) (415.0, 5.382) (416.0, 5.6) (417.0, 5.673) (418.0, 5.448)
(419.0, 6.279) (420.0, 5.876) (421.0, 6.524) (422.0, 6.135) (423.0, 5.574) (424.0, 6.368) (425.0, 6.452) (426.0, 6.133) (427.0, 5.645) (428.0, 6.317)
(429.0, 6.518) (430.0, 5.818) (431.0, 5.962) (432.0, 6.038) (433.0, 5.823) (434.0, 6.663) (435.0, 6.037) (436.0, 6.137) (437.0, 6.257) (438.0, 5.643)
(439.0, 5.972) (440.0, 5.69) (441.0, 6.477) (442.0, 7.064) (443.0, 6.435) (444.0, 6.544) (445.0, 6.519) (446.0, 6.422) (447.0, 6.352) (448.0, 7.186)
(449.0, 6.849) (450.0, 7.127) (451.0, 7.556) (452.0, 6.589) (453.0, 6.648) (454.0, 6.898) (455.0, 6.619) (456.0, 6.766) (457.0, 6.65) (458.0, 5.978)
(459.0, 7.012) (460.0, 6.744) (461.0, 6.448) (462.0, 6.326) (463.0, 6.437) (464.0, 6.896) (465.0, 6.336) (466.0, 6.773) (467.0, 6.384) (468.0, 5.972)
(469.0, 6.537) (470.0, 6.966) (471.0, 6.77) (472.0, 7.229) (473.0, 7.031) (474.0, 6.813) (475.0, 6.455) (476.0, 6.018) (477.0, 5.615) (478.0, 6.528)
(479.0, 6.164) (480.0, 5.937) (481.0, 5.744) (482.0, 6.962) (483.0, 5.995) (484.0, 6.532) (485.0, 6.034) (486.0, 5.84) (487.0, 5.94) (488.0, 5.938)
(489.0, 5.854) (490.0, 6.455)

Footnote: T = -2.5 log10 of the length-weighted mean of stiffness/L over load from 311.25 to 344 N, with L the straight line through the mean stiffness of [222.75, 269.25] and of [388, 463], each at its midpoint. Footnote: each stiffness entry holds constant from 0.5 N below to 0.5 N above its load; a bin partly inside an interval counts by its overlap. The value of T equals 0.282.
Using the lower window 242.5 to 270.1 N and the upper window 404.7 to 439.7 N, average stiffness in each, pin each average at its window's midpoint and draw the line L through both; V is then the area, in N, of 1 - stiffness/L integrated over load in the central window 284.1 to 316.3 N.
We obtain 10.0 N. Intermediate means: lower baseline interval 4.16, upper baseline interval 5.88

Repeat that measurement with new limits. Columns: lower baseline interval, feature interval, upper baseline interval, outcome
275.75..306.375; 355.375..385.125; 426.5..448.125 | 0.5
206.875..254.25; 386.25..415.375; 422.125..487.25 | 3.1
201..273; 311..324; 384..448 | 3.6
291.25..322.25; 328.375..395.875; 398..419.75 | -3.8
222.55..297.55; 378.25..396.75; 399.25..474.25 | 1.6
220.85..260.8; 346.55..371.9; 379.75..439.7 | 2.7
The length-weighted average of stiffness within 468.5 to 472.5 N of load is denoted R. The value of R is 6.88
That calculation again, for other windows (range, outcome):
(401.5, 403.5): 5.35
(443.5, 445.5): 6.53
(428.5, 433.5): 6.03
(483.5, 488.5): 6.06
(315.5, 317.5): 3.17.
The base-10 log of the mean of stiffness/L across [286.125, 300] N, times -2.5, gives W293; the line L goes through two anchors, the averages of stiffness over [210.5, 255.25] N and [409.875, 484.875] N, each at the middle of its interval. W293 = 0.23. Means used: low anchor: 4.08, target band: 3.82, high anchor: 6.32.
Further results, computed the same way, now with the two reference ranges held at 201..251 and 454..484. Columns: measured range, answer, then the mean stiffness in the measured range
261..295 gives 0.18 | 3.88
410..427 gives 0.02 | 5.89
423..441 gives 0.01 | 6.08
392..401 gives 0.18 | 4.88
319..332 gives 0.18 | 4.29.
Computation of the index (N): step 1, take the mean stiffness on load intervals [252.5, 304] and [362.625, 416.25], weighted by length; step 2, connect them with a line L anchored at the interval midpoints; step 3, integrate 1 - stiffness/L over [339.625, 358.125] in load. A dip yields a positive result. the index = 1.6 N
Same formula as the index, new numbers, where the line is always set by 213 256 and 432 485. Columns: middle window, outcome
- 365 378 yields 1.6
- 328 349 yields 4.5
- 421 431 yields 0.0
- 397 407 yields 1.3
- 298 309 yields 5.2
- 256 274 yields 1.7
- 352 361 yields 1.5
